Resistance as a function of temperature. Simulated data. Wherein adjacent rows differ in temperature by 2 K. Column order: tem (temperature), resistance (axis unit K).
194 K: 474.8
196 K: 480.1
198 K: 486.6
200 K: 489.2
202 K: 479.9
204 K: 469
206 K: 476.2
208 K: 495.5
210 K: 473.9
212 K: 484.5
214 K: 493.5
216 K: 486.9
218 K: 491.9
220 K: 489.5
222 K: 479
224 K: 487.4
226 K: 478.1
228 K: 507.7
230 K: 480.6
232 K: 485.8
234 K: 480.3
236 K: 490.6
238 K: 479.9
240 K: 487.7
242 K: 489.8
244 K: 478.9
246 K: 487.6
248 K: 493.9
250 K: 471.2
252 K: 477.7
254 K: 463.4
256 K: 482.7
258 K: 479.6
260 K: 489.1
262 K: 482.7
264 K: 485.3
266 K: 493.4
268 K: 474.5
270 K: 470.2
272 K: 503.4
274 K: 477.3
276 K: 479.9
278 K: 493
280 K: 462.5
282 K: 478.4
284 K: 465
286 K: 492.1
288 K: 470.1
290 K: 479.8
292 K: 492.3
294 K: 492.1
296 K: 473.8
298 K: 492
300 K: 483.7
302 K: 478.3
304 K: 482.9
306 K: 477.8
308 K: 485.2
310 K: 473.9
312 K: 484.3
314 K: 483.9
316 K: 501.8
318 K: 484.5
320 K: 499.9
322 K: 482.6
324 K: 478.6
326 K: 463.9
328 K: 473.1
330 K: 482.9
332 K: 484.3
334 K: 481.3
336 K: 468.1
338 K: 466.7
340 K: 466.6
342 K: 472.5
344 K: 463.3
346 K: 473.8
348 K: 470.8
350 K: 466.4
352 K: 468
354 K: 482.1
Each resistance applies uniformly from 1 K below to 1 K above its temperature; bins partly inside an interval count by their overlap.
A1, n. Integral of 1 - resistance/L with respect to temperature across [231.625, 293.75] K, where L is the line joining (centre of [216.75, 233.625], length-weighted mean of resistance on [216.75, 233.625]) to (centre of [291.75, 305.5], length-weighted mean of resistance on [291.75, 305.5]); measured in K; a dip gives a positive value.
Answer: 0.49 K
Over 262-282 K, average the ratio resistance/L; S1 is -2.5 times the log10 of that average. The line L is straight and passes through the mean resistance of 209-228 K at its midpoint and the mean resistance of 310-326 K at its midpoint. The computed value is 0.01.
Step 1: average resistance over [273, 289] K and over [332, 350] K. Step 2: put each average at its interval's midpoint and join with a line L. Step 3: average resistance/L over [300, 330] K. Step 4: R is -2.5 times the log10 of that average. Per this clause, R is -0.02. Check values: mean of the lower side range 477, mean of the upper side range 471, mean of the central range 482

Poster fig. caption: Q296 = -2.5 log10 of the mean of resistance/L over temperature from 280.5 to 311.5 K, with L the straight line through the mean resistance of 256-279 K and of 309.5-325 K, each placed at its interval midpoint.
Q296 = 0.01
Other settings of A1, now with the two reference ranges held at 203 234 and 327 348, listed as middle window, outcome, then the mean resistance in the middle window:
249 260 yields 0.1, 476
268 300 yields -0.2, 481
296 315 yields -0.2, 482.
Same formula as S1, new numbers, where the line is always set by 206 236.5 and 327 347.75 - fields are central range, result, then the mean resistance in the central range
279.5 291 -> 0.009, 475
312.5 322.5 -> -0.034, 491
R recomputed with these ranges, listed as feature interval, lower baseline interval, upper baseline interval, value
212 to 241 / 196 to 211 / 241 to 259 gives -0.013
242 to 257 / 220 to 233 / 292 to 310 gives 0.013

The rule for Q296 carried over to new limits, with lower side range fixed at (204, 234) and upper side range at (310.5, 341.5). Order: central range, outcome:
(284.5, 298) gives 0.00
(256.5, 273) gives 0.00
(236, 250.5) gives 0.00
